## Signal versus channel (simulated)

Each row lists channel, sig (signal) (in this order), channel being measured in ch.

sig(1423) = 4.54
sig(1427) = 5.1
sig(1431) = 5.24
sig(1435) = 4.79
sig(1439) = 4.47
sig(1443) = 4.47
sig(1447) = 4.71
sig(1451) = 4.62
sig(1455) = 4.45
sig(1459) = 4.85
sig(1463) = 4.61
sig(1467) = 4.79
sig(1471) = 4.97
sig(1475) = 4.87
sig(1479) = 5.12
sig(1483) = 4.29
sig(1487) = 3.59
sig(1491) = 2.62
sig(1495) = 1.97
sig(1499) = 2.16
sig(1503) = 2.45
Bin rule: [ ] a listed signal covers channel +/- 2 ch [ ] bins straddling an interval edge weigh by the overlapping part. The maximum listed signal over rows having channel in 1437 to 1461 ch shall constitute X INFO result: 4.85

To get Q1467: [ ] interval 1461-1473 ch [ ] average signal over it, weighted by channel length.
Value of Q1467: 4.79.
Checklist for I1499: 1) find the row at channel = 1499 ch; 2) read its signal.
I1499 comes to 2.16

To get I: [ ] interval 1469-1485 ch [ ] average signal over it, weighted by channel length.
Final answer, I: 4.81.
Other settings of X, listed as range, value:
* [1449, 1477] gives 4.97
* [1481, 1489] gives 4.29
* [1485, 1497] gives 3.59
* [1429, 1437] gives 5.24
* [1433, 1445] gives 4.79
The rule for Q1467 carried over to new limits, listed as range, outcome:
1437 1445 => 4.47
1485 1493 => 3.1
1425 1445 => 4.81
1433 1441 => 4.63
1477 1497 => 3.52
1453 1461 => 4.65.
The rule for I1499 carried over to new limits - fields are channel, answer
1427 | 5.1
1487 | 3.59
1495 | 1.97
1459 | 4.85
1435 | 4.79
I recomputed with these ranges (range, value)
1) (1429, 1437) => 5.02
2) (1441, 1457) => 4.56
